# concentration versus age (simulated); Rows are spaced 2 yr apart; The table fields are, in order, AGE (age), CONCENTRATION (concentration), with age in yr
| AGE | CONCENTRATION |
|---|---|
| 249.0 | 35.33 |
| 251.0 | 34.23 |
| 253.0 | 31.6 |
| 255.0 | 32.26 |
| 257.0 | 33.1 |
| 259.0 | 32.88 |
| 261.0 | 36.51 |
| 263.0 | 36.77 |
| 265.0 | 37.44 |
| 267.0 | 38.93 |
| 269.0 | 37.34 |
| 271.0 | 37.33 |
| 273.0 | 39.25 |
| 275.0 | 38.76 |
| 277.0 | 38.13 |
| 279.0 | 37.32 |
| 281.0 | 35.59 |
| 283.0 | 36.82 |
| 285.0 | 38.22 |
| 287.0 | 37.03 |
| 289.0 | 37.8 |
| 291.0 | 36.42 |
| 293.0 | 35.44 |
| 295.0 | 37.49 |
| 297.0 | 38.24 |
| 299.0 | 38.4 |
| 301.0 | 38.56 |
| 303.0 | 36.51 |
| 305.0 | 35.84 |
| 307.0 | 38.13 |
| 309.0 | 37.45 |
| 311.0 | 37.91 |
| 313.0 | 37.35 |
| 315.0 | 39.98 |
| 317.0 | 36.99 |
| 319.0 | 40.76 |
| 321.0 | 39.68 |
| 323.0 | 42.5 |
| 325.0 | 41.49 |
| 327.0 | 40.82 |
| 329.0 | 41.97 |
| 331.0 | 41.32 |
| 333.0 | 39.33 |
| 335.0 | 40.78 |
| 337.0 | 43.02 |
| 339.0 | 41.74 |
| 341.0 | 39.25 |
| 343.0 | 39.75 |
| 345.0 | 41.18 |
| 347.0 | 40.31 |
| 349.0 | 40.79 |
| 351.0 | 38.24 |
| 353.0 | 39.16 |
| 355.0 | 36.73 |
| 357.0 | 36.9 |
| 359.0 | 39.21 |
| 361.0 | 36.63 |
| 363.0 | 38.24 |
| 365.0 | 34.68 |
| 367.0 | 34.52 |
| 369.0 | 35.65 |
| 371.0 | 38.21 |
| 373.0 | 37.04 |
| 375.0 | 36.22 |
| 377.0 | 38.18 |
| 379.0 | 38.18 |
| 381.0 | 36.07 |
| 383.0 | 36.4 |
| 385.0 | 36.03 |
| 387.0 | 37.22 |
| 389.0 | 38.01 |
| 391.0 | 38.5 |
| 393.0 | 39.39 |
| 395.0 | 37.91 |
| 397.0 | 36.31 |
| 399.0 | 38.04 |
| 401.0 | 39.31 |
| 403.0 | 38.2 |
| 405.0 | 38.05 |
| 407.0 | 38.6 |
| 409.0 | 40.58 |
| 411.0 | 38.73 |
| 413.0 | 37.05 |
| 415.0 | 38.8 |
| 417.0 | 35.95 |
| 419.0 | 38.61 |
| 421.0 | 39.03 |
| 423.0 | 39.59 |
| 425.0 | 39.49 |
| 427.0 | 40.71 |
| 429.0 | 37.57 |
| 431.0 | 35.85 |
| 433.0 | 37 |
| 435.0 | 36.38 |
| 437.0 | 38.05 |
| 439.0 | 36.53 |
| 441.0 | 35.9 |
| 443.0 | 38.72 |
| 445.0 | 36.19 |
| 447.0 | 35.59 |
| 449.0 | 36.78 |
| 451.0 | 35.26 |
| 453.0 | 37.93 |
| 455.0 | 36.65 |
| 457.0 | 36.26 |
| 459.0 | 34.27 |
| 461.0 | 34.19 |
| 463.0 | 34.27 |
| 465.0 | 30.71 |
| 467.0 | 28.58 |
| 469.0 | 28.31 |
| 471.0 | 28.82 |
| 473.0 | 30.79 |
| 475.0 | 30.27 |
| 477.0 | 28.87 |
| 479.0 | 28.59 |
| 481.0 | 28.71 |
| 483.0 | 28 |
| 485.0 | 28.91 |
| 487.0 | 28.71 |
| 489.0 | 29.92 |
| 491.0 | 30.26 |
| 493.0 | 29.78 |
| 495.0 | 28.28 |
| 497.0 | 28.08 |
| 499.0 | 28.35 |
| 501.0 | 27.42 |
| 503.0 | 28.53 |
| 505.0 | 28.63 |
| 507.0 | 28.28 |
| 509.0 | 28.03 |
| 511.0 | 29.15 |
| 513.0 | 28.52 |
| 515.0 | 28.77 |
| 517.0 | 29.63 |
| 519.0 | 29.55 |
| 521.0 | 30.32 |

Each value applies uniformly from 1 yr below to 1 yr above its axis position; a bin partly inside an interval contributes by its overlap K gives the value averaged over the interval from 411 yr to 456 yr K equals 37.5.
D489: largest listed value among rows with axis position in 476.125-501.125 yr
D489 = 30.26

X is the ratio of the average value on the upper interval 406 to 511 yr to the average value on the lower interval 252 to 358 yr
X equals 0.88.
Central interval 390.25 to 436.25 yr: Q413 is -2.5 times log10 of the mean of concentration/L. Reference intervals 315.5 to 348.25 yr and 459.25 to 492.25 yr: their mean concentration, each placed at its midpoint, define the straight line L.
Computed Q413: -0.109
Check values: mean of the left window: 40.7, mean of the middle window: 38.2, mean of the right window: 30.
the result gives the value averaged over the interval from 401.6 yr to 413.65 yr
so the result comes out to 38.6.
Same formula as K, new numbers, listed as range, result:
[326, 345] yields 40.9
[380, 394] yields 37.4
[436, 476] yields 34.2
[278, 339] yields 38.7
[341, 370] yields 38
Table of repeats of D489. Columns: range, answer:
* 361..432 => 40.71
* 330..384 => 43.02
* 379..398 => 39.39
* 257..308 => 39.25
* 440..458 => 38.72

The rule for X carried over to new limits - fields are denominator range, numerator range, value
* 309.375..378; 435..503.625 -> 0.82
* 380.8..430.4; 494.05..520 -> 0.75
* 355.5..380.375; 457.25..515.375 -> 0.80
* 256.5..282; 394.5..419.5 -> 1.03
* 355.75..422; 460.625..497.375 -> 0.79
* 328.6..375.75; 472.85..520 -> 0.75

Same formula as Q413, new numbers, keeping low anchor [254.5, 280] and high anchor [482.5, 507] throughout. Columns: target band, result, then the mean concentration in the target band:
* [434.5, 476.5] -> -0.138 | 34.2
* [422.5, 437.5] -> -0.222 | 38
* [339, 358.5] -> -0.161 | 39.3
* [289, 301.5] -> -0.050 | 37.4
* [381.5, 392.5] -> -0.149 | 37.3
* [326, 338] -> -0.195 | 41.2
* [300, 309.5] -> -0.057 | 37.3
